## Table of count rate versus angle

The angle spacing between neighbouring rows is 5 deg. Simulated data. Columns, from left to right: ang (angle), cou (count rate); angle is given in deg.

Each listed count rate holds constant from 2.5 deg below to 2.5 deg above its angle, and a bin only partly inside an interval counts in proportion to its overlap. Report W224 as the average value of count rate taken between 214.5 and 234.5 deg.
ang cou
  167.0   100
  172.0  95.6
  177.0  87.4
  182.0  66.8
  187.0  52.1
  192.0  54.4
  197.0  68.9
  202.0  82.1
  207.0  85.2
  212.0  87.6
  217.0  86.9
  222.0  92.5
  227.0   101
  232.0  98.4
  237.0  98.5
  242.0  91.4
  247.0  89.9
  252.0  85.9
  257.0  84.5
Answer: 94.7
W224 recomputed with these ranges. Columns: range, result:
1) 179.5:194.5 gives 57.8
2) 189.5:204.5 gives 68.5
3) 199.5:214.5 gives 85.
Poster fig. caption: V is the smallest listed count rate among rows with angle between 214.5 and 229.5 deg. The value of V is 86.9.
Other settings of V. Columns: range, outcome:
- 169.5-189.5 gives 52.1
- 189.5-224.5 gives 54.4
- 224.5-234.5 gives 98.4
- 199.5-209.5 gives 82.1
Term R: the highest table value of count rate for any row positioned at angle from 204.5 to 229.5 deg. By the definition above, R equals 101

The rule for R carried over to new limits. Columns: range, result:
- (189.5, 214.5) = 87.6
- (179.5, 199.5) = 68.9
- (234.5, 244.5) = 98.5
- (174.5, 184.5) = 87.4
